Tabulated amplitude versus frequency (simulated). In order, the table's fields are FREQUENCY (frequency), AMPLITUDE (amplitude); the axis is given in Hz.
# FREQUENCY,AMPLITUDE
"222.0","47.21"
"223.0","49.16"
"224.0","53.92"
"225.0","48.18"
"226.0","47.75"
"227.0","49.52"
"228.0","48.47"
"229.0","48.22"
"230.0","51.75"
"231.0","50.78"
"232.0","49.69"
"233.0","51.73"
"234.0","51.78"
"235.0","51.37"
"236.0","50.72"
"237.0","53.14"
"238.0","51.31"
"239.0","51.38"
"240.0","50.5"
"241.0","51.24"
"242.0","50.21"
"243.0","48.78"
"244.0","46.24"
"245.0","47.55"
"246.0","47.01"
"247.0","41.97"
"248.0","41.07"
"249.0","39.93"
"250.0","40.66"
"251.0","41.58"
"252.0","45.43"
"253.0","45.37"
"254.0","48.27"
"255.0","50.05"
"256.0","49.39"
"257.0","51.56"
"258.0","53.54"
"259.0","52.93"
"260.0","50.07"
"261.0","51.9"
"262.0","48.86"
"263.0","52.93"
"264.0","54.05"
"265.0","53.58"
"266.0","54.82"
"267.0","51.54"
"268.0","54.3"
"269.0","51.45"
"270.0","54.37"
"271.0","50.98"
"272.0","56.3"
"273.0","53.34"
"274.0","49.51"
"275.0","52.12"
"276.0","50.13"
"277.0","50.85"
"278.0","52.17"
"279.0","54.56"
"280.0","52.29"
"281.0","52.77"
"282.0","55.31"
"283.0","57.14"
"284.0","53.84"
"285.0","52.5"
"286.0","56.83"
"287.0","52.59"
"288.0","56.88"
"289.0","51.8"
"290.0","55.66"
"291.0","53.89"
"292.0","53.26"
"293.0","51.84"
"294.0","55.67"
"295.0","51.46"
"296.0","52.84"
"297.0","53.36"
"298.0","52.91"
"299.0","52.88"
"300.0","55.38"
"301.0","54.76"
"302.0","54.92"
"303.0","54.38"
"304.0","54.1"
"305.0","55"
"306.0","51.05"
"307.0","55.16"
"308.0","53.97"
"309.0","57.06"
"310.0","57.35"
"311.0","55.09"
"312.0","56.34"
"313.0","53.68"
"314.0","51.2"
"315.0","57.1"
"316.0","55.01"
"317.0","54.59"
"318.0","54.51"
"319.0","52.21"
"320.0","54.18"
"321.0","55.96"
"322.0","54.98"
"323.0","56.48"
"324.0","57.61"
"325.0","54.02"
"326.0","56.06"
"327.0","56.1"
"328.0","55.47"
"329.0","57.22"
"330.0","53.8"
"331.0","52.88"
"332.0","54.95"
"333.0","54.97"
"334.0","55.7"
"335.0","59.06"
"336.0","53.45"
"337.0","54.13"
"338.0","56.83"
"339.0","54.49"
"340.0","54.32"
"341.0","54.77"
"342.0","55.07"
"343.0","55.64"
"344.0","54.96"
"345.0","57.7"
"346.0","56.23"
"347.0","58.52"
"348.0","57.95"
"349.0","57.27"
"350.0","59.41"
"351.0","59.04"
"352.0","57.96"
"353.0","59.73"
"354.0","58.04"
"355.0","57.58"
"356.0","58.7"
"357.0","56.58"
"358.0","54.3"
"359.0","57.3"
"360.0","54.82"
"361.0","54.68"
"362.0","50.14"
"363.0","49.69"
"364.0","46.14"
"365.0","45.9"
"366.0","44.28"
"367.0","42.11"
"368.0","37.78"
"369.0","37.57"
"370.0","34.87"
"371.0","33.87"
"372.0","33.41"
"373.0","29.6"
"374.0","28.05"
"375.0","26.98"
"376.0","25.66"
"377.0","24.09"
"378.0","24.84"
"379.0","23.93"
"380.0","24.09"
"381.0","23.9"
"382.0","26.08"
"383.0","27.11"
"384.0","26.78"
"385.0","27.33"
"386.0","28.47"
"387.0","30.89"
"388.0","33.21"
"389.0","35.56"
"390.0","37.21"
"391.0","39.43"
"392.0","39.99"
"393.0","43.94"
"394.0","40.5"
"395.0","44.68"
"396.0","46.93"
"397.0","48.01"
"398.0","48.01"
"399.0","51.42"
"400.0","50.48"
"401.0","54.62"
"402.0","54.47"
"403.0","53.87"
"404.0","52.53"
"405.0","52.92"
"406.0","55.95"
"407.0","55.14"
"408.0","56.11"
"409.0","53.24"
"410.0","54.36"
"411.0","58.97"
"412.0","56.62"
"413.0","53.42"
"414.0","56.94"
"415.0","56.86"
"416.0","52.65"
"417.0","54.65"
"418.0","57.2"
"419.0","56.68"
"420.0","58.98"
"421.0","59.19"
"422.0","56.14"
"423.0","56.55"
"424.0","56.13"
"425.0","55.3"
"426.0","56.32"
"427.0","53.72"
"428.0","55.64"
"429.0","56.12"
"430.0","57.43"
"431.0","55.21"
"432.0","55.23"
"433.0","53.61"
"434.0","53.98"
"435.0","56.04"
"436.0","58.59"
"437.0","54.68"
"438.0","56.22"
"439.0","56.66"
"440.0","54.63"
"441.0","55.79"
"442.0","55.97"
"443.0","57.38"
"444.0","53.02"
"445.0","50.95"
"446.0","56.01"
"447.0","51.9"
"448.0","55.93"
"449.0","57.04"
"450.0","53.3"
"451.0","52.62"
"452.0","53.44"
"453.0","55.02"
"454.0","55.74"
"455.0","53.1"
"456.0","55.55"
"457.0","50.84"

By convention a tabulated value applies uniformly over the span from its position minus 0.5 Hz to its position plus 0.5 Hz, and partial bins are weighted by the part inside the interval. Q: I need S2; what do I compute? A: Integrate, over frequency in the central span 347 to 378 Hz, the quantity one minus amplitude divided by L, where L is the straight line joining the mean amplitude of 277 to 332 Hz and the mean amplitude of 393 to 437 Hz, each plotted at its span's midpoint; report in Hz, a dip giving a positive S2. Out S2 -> 4.6 Hz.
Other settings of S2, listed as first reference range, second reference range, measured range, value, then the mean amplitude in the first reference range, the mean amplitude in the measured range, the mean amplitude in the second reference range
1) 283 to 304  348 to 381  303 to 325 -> -1.6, 54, 54.9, 43.9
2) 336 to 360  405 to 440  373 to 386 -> 7.0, 56.7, 26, 55.8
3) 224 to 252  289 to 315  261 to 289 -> -0.8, 48.3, 53.1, 54.1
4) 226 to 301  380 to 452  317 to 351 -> -3.4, 51.1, 55.7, 50.2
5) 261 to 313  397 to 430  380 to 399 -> 6.5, 53.6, 36.1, 55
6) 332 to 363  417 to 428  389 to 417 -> 2.9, 56.2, 50.5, 56.5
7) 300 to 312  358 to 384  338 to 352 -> -4.1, 54.9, 56.6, 36.4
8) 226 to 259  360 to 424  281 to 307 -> -4.0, 48.5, 54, 43.8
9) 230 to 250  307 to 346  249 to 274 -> -0.1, 48.6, 50.5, 55.2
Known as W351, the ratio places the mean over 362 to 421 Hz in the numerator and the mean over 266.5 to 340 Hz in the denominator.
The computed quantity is 0.79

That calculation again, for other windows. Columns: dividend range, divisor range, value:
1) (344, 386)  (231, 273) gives 0.87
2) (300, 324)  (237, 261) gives 1.15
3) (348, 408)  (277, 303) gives 0.80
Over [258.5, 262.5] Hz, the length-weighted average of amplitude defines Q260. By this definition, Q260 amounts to 50.9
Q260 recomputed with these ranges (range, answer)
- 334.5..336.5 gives 56.3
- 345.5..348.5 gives 57.6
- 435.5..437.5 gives 56.6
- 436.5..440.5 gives 55.5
